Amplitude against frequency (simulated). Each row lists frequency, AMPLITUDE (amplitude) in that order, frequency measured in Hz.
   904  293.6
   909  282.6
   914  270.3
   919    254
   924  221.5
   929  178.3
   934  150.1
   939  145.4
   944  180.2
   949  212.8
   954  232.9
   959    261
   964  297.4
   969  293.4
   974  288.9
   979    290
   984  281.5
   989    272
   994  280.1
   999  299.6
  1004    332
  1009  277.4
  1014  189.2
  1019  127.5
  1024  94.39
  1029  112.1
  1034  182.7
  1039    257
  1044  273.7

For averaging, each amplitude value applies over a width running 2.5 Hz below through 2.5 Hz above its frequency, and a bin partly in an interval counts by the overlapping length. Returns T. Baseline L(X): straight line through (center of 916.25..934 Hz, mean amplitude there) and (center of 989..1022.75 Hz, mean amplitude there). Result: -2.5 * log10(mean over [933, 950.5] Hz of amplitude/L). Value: 0.26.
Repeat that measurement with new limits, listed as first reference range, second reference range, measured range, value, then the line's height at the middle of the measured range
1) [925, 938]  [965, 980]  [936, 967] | 0.05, 229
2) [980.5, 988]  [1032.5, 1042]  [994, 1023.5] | 0.09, 256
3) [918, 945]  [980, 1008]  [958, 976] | -0.17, 246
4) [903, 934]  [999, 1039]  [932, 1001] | -0.14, 220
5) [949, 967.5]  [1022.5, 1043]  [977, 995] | -0.23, 227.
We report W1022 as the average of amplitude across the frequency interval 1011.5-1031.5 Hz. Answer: 131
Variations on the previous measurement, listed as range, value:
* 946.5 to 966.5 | 251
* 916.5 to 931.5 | 218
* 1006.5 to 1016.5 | 233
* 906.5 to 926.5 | 257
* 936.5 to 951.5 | 179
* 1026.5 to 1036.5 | 147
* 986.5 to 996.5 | 276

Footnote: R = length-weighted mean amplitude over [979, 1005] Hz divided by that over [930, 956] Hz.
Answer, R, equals 1.59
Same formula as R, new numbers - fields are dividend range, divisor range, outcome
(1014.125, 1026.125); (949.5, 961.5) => 0.53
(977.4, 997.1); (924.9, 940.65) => 1.70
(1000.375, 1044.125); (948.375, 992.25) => 0.75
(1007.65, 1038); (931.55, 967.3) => 0.77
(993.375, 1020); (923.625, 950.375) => 1.45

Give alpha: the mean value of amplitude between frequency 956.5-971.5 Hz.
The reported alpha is 284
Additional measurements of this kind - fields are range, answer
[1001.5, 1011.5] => 305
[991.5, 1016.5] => 276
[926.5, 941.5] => 158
